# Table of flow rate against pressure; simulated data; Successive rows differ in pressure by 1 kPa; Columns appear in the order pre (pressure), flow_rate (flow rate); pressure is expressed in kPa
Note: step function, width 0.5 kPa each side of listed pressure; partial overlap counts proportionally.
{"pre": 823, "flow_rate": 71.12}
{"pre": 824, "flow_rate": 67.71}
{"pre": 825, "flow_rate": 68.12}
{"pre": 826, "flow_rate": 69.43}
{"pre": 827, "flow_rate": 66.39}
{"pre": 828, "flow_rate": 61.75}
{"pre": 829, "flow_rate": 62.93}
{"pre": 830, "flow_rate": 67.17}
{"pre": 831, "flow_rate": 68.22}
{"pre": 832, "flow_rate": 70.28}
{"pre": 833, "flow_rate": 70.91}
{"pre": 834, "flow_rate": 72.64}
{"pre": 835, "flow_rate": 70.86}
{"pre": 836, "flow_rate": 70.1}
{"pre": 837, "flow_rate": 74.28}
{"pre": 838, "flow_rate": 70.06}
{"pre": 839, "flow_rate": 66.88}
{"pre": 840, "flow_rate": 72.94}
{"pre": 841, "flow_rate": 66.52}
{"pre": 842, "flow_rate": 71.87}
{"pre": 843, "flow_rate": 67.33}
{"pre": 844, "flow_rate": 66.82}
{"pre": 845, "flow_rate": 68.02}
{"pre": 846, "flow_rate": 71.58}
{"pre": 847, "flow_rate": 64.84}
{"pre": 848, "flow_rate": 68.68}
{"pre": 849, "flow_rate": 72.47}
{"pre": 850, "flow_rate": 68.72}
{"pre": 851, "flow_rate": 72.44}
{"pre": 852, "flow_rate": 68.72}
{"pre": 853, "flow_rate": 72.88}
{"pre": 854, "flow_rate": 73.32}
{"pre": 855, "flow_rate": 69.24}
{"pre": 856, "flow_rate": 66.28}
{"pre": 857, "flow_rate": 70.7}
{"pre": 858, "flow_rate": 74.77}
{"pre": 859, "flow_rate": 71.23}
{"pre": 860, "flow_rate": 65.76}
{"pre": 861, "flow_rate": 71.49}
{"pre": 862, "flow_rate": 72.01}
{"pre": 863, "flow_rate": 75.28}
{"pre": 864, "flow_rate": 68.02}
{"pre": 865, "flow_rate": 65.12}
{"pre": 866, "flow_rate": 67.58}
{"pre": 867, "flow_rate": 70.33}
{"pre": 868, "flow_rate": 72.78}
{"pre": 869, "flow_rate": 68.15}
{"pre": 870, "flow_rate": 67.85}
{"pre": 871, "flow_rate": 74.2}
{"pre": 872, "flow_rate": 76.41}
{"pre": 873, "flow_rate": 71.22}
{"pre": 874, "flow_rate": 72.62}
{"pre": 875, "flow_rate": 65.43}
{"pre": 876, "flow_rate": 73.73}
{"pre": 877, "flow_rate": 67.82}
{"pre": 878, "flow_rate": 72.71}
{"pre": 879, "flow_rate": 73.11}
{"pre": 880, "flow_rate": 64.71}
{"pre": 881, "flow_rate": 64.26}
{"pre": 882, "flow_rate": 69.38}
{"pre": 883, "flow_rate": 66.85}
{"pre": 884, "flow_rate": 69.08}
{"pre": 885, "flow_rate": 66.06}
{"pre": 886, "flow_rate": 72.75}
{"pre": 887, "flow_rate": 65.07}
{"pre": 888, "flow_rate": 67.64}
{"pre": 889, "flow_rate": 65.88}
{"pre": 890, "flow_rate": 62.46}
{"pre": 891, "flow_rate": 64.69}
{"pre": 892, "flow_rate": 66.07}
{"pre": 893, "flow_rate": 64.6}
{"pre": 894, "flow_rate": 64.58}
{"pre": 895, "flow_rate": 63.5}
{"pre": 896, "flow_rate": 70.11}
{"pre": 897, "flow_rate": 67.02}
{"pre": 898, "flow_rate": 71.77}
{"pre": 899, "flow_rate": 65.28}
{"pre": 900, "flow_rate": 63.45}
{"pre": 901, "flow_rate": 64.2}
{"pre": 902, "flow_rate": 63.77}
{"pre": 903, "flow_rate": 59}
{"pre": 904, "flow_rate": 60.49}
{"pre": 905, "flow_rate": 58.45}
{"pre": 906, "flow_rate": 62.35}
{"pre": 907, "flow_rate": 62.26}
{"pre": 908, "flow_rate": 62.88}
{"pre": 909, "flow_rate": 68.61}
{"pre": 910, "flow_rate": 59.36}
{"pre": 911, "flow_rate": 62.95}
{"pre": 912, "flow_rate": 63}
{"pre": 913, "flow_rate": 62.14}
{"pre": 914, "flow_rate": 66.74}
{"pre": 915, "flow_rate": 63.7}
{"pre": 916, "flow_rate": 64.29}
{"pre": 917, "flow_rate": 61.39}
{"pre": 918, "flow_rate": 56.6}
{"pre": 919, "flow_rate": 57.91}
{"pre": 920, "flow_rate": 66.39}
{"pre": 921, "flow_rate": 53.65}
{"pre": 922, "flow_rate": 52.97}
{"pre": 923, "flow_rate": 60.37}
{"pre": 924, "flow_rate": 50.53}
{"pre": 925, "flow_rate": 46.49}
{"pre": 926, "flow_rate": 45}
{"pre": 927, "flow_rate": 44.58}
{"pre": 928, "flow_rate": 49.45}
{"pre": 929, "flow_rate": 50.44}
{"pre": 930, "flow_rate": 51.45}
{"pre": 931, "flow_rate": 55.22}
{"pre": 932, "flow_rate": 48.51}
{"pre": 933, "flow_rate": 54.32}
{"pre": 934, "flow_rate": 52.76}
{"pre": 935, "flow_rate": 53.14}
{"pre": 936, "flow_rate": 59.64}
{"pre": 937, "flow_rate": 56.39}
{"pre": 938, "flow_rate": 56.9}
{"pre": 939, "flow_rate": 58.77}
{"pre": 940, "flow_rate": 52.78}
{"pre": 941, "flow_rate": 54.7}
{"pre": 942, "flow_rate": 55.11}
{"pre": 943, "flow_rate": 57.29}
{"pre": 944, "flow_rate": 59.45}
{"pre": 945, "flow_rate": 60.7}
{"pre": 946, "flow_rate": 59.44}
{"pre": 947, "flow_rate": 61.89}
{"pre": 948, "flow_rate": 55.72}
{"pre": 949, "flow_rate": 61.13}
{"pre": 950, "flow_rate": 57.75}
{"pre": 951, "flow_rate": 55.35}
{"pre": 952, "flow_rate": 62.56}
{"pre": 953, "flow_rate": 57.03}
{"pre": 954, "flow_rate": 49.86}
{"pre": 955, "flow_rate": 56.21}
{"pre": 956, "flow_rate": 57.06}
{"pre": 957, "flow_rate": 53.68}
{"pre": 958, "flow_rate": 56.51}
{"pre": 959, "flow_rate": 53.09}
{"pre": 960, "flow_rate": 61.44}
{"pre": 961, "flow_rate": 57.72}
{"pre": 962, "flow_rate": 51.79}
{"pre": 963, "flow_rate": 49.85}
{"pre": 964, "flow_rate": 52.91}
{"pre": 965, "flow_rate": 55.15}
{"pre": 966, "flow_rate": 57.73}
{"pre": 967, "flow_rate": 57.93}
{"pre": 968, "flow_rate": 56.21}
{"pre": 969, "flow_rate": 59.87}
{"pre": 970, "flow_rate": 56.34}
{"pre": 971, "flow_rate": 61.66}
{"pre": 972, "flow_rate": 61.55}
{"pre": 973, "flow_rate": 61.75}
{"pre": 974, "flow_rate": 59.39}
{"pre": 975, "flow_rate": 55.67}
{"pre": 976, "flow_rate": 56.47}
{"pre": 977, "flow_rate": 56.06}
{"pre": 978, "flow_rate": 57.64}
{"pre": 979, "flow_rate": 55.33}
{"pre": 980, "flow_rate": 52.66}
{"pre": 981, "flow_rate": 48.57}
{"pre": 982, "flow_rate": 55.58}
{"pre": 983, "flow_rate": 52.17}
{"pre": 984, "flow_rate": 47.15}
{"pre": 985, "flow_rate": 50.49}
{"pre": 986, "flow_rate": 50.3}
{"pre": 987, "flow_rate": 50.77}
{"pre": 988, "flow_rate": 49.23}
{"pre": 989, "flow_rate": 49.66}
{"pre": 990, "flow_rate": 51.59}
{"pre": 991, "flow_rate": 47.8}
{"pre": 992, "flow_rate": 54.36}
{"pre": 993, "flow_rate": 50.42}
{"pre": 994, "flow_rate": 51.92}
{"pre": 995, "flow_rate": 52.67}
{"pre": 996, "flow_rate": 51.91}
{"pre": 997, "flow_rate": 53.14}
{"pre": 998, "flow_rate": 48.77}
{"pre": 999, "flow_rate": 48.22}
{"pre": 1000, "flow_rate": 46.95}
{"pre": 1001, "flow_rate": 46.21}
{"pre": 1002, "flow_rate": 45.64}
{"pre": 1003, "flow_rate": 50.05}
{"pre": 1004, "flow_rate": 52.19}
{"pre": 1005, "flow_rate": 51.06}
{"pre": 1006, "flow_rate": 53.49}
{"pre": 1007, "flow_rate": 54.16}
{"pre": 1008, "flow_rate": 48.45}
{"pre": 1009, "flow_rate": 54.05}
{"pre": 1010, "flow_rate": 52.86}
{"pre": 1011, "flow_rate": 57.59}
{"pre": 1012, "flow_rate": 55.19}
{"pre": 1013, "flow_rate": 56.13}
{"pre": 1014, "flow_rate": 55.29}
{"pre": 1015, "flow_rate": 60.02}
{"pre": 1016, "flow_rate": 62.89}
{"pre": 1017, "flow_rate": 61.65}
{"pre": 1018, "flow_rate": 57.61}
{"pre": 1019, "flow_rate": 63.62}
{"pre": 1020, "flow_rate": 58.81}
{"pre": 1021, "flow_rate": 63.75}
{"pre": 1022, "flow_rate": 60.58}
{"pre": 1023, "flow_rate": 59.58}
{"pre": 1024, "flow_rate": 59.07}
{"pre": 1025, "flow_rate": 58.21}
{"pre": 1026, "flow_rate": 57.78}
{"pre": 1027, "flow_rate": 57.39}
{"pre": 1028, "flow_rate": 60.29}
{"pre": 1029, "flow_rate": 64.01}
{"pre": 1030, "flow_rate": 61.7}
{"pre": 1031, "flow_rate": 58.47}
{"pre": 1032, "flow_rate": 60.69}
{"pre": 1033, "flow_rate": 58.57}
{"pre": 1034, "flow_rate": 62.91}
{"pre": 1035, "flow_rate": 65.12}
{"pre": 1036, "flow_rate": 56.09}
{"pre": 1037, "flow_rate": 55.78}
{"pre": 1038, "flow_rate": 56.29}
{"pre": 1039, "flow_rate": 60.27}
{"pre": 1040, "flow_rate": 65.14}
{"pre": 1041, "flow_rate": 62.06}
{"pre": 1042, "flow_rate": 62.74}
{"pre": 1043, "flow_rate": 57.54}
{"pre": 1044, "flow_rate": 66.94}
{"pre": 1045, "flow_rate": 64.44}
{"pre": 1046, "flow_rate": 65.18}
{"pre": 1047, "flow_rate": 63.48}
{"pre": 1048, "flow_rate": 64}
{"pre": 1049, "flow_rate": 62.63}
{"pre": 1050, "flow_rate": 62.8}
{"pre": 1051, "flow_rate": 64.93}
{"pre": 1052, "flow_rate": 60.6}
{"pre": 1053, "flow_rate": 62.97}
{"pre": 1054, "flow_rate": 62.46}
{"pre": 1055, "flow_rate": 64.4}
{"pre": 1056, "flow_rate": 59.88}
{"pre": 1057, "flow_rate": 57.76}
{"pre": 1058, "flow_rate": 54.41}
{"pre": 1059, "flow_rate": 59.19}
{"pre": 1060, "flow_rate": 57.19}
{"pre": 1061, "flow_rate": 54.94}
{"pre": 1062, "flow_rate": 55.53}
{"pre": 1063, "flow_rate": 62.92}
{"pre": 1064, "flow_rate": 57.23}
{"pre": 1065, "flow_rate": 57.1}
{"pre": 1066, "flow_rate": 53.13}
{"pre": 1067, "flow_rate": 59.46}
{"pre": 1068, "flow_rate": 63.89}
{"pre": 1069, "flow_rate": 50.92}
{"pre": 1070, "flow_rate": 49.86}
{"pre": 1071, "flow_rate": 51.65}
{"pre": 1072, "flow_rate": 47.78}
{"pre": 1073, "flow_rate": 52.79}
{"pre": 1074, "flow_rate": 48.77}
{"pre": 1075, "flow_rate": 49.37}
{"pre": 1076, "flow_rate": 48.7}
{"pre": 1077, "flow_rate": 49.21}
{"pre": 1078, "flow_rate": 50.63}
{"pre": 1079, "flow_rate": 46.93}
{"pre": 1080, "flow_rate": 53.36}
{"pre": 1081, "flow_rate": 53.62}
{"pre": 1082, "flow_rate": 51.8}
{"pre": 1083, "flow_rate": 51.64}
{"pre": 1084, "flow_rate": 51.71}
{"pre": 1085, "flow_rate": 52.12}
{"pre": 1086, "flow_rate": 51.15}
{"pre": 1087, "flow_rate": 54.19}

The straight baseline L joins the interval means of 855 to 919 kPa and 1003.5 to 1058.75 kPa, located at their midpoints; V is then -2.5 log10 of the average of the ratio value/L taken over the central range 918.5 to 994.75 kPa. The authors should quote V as 0.16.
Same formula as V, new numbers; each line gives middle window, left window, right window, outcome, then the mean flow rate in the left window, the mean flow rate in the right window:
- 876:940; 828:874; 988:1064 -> 0.08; 69.9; 57.5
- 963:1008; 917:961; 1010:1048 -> 0.09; 55.4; 60.3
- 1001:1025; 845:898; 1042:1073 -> 0.10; 69.1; 59.1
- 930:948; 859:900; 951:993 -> 0.07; 68.6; 54.8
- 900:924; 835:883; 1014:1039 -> 0.09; 70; 59.9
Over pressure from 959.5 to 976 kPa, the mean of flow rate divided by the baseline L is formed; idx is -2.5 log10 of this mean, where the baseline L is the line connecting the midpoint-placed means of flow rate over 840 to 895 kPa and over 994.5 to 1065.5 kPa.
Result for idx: 0.09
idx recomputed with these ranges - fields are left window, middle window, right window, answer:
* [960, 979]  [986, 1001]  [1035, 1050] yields 0.16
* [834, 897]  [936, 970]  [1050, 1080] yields 0.12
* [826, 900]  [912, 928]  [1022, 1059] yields 0.17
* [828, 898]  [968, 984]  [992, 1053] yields 0.09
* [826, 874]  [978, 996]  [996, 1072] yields 0.18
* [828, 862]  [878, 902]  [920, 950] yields -0.08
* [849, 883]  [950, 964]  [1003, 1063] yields 0.16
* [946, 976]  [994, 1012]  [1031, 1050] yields 0.16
